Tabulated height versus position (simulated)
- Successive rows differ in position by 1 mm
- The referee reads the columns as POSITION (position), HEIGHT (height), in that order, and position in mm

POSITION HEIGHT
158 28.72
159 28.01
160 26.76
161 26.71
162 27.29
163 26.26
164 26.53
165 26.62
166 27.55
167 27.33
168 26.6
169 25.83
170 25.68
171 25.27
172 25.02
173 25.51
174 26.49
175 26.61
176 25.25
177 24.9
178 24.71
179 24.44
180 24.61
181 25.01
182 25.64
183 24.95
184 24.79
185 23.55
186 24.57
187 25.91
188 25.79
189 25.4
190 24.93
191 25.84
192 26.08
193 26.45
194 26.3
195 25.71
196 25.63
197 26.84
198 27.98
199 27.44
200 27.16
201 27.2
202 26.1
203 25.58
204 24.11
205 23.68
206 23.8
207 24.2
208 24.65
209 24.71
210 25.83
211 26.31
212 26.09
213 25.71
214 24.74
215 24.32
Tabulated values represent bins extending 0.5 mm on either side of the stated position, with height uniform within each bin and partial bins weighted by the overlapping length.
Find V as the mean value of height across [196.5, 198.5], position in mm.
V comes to 27.4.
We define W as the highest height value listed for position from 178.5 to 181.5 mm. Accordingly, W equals 25.01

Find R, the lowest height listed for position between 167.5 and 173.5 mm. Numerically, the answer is 25.02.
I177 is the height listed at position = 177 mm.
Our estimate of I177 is 24.9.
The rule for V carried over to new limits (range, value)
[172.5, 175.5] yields 26.2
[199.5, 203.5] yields 26.5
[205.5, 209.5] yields 24.3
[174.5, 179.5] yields 25.2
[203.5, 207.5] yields 23.9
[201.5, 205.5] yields 24.9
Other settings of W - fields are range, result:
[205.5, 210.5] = 25.83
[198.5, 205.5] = 27.44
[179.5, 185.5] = 25.64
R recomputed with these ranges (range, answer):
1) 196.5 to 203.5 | 25.58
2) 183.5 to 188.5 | 23.55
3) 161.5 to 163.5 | 26.26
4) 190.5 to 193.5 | 25.84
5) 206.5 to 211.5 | 24.2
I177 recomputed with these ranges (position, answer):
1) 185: 23.55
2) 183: 24.95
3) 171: 25.27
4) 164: 26.53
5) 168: 26.6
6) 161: 26.71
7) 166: 27.55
